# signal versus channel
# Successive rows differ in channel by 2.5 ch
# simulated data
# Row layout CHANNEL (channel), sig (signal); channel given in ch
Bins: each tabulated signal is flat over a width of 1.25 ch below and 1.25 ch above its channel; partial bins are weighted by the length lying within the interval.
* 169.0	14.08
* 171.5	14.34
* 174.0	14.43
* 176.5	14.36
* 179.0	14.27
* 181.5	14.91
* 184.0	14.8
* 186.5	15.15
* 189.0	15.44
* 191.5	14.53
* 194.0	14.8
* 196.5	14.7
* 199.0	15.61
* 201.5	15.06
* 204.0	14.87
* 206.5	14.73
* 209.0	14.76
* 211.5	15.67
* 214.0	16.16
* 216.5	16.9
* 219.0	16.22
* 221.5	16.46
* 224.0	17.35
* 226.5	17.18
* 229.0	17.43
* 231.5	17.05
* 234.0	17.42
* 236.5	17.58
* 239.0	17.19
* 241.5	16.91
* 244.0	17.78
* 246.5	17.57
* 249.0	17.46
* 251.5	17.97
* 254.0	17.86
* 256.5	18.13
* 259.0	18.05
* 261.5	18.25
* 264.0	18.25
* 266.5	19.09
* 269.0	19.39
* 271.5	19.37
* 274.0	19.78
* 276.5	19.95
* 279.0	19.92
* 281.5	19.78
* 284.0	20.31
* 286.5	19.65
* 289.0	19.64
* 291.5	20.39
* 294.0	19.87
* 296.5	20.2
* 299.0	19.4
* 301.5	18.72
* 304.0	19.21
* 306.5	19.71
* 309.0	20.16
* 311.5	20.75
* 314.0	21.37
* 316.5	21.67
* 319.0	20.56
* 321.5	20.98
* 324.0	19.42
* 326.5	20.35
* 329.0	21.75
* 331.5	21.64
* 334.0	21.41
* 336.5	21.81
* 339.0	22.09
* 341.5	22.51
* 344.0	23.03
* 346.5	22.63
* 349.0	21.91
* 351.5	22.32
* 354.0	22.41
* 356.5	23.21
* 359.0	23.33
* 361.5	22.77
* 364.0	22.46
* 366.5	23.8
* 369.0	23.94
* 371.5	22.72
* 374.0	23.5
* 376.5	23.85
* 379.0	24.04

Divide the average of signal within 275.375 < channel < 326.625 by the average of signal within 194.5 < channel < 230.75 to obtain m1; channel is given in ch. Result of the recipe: 1.26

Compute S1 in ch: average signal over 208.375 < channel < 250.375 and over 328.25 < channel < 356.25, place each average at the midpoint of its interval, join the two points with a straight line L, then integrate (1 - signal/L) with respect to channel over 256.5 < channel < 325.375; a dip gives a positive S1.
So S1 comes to 0.1 ch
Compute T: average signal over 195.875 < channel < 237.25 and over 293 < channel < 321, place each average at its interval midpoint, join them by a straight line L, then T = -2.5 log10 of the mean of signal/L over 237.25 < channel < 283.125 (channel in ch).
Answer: -0.02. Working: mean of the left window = 16.2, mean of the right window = 20.2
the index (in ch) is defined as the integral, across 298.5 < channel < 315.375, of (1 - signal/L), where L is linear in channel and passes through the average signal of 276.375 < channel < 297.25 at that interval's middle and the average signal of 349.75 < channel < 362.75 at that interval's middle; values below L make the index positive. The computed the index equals 0.69 ch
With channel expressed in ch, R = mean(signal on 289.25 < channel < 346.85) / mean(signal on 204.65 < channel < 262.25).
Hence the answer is 1.22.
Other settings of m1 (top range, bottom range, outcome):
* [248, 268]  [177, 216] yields 1.21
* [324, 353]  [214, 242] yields 1.28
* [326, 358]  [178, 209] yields 1.48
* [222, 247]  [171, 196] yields 1.18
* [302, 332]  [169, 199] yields 1.40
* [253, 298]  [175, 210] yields 1.30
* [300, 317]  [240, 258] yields 1.14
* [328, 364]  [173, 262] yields 1.38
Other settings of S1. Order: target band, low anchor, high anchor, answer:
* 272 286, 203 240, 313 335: -0.7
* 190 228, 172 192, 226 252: 0.8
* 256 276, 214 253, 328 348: -0.1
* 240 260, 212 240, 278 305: 0.3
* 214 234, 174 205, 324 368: -0.5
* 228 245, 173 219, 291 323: -0.4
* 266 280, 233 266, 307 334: -0.6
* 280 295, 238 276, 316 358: -0.3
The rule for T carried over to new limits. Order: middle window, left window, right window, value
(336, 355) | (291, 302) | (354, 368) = -0.005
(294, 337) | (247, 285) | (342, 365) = 0.028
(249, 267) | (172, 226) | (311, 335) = -0.008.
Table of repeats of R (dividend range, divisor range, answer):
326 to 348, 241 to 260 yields 1.24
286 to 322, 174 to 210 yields 1.36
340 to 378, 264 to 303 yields 1.17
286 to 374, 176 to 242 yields 1.35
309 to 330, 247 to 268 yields 1.15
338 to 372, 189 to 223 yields 1.48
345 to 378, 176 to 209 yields 1.55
